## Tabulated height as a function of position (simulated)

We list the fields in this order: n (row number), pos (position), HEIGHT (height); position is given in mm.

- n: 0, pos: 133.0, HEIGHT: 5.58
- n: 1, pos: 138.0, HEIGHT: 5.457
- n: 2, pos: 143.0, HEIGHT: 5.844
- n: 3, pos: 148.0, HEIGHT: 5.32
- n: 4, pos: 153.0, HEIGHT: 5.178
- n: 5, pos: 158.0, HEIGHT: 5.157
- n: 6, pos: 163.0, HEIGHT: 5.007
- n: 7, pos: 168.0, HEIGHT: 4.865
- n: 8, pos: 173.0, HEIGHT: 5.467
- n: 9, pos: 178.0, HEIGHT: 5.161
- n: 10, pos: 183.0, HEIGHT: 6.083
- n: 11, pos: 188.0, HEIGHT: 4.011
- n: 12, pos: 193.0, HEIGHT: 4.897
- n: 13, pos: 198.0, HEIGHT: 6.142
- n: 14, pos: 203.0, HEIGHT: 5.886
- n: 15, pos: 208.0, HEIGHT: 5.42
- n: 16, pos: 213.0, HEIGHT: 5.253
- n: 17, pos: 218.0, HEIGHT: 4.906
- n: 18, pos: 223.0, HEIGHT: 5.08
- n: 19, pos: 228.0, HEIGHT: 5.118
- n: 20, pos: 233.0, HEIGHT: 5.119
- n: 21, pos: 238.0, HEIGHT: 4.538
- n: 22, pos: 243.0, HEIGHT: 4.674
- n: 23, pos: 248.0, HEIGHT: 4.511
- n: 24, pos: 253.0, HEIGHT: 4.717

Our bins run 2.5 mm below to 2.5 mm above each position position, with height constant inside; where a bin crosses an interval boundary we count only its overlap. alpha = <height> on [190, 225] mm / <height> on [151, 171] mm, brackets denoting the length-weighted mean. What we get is 1.06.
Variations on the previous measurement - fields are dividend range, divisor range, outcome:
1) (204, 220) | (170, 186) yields 0.96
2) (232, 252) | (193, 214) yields 0.83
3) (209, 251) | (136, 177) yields 0.93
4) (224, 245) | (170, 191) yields 0.95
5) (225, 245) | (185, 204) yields 0.94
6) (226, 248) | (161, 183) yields 0.92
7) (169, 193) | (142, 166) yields 0.98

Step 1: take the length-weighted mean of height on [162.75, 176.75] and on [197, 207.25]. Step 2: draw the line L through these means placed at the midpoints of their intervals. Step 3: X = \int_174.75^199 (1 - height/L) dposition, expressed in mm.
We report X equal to 1.4 mm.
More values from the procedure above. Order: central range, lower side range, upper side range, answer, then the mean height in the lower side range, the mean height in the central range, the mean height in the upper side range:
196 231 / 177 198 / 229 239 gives -2.5 mm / 5.16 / 5.39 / 4.92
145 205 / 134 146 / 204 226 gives 1.8 mm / 5.63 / 5.26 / 5.21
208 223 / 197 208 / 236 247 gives 0.8 mm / 5.86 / 5.14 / 4.6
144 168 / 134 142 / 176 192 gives 0.8 mm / 5.55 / 5.18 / 5.07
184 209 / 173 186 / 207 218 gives 0.3 mm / 5.53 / 5.31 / 5.23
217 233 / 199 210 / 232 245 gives 0.2 mm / 5.73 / 5.06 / 4.74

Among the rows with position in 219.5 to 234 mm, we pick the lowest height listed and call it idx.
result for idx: 5.08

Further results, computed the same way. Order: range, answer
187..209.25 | 4.011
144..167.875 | 5.007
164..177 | 4.865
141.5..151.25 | 5.32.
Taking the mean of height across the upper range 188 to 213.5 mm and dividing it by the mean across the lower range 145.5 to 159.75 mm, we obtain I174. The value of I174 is 1.03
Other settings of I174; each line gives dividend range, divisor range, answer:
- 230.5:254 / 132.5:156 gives 0.86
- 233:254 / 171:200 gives 0.88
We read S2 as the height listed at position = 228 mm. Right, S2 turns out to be 5.118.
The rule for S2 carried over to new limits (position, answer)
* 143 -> 5.844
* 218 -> 4.906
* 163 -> 5.007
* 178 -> 5.161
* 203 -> 5.886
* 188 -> 4.011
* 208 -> 5.42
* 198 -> 6.142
